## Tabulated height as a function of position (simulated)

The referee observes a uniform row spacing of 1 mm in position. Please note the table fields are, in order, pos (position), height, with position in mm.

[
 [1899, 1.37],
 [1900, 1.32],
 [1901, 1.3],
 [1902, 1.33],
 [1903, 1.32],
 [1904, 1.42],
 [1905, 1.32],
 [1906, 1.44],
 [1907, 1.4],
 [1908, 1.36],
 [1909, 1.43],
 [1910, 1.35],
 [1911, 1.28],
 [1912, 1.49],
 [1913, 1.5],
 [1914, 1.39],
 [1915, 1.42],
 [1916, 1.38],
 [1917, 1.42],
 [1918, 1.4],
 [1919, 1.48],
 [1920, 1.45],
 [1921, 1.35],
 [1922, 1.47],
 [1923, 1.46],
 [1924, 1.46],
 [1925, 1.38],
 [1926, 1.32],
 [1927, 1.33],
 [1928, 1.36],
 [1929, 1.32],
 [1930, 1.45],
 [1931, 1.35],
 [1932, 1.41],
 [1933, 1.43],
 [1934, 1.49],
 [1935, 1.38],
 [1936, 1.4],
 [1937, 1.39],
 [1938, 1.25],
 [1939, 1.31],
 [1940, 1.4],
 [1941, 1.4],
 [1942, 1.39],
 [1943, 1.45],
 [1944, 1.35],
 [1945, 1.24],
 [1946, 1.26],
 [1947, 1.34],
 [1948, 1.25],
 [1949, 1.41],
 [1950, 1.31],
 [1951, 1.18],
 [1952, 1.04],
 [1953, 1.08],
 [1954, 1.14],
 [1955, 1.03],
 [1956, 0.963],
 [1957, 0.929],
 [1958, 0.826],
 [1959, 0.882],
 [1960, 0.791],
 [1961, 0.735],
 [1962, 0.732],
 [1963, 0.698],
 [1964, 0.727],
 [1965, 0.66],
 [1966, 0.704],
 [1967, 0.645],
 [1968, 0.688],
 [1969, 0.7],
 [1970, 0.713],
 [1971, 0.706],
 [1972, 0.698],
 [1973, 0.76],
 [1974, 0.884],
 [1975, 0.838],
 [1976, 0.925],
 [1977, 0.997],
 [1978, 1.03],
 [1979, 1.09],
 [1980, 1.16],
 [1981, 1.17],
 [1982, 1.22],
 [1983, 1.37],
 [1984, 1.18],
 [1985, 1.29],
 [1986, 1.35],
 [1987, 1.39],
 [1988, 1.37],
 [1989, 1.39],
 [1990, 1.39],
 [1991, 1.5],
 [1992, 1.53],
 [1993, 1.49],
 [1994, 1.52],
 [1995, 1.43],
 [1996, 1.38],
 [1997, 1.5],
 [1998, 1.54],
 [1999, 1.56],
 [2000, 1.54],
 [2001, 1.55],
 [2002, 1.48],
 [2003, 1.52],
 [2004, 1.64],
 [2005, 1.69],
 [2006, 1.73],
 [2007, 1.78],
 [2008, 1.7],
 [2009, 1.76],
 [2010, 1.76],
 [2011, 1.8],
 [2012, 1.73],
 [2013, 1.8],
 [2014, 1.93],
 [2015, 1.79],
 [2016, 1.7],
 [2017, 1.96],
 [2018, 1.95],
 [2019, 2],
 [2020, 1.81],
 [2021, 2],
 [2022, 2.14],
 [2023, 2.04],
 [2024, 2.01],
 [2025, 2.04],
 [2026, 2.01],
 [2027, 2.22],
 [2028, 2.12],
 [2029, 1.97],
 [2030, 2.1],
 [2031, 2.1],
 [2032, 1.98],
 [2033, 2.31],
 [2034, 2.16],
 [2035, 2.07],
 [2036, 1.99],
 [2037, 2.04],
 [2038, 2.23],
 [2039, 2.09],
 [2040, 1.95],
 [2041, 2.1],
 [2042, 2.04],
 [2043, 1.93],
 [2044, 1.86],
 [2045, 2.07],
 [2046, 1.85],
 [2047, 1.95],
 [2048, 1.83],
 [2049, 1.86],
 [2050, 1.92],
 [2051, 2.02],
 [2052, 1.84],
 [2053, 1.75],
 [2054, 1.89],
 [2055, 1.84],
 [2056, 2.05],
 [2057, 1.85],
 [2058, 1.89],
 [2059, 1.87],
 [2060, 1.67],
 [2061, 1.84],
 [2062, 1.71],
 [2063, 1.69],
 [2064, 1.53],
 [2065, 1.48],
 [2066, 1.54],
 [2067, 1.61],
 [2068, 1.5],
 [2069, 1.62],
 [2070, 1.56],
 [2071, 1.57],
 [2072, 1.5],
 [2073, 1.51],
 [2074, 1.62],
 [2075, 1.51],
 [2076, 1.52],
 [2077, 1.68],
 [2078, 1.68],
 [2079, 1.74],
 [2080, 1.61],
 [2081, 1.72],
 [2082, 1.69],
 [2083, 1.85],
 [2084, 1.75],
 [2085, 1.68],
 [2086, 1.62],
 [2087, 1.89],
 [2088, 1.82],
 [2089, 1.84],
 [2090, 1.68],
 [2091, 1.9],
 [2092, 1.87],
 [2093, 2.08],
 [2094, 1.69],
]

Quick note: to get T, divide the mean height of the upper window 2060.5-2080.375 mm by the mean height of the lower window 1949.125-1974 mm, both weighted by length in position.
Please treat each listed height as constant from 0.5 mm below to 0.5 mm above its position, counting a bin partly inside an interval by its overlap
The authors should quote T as 1.87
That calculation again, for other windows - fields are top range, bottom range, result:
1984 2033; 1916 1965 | 1.40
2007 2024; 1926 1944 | 1.35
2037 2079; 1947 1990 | 1.78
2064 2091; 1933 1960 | 1.34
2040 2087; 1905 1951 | 1.27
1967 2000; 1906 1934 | 0.84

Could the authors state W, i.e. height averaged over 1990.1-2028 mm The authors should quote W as 1.75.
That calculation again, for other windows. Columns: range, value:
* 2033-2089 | 1.8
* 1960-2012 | 1.23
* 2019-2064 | 1.97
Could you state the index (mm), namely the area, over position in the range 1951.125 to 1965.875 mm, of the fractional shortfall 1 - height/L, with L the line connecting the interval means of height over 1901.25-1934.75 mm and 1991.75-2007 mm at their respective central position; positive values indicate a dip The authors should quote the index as 6.0 mm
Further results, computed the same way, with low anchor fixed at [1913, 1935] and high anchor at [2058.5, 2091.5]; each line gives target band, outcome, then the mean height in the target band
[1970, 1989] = 5.4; 1.08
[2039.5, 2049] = -2.0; 1.95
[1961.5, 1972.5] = 5.8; 0.697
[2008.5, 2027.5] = -4.2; 1.92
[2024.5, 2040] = -4.8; 2.09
